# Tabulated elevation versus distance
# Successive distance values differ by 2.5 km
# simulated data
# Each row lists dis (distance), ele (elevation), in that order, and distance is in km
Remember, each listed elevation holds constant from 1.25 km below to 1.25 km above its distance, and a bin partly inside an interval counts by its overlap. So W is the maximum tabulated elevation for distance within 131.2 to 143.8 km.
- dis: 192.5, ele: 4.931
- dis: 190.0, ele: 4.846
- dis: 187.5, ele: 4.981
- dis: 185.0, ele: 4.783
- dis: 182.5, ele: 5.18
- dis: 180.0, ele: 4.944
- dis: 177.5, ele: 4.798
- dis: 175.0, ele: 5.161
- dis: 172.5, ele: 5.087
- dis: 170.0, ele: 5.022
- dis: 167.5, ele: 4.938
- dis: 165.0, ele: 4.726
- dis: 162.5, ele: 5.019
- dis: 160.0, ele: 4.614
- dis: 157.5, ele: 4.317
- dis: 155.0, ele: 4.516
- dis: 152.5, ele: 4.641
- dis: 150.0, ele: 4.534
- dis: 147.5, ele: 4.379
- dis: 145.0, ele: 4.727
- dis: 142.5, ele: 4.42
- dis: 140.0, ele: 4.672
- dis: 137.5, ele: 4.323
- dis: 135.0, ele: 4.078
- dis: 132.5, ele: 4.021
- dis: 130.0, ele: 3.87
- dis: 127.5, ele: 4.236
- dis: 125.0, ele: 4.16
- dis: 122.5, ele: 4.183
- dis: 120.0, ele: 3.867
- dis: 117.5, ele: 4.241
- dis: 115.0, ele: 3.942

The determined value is 4.672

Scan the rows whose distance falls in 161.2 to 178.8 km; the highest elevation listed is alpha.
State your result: 5.161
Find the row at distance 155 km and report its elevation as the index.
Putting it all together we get 4.516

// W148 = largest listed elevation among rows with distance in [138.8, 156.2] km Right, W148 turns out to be 4.727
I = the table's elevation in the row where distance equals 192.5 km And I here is 4.931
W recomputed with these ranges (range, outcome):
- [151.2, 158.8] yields 4.641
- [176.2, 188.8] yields 5.18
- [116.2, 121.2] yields 4.241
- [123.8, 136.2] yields 4.236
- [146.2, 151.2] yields 4.534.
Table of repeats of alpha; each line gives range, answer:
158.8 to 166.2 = 5.019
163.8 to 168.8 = 4.938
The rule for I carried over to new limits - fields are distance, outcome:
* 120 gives 3.867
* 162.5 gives 5.019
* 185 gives 4.783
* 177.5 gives 4.798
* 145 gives 4.727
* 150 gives 4.534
